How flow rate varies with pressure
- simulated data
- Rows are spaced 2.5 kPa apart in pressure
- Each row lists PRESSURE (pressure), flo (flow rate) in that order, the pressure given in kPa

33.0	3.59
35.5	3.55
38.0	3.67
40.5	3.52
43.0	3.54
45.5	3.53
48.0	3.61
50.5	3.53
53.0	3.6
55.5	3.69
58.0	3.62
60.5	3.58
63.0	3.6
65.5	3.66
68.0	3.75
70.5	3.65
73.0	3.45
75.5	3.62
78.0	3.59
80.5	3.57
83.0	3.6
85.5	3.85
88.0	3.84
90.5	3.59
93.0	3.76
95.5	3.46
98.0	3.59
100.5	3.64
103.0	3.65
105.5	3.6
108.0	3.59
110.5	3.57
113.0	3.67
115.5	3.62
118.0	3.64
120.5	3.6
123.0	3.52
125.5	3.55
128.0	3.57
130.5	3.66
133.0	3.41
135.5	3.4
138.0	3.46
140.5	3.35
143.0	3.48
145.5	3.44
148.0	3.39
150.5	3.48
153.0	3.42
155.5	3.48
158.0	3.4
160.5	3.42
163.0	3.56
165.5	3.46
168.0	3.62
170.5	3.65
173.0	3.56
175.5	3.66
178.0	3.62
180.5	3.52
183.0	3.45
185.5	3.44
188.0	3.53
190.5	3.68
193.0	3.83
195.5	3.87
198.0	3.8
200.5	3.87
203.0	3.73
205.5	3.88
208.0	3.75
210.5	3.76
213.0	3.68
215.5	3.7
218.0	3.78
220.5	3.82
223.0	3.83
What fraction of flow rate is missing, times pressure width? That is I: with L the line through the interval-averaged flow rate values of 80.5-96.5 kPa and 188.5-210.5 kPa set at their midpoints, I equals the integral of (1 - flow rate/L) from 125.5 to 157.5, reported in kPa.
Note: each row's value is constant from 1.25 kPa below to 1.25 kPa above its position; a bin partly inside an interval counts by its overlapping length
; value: 2.29 kPa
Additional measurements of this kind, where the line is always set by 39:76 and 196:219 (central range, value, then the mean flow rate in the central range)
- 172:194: 0.94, 3.59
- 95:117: 0.30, 3.6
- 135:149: 1.04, 3.42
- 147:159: 0.89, 3.44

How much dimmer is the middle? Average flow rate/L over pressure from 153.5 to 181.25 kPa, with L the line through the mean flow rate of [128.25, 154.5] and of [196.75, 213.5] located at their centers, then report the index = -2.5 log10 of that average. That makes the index 0.02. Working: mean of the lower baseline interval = 3.45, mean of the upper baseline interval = 3.79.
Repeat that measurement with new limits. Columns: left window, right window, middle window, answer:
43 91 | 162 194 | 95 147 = 0.02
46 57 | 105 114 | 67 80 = 0.00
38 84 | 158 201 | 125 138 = 0.03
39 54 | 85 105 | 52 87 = -0.01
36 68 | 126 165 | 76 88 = -0.03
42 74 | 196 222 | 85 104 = -0.01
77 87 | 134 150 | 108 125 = -0.02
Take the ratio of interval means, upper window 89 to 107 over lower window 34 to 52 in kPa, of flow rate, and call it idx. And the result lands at 1.01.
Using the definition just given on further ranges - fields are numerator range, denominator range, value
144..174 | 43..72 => 0.97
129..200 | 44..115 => 0.98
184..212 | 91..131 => 1.04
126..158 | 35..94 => 0.96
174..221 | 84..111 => 1.01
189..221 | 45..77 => 1.05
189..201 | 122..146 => 1.09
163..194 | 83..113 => 0.98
